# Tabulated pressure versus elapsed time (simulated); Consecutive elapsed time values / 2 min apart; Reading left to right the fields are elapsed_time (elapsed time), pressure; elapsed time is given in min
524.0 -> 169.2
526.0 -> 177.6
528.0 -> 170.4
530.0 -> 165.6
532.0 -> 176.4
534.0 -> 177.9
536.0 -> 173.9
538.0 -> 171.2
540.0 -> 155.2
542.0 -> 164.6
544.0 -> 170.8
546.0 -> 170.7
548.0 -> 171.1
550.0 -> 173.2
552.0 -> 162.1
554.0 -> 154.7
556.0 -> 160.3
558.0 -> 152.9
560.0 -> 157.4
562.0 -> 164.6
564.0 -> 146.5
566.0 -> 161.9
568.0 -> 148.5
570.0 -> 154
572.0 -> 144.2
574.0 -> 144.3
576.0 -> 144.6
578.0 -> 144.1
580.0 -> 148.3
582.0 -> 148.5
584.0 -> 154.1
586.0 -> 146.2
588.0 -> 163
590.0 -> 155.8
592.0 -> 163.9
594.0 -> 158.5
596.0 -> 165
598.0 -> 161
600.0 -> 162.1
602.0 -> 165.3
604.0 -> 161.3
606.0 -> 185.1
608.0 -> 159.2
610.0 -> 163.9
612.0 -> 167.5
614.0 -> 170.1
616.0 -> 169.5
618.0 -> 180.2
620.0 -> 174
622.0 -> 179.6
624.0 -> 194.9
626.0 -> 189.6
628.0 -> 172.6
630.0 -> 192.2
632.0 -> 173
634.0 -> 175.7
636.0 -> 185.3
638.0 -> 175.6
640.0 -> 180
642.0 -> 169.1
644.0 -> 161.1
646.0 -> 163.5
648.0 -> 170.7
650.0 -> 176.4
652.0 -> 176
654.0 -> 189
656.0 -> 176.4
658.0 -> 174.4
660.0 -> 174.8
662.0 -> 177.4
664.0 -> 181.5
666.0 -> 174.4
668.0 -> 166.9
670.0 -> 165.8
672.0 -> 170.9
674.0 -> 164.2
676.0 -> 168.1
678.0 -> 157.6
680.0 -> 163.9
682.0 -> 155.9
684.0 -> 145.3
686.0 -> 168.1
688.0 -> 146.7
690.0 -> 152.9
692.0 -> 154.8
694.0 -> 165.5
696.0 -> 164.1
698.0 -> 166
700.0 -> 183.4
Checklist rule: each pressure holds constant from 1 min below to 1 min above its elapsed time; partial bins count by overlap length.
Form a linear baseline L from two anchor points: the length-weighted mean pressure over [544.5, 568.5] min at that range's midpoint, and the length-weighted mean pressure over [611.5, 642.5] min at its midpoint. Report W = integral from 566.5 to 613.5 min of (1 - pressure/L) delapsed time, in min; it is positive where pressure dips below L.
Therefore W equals 3.4 min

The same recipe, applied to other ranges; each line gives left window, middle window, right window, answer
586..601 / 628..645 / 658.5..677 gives -0.96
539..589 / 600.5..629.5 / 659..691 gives -2.49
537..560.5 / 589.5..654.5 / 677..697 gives -4.82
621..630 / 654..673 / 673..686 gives -0.80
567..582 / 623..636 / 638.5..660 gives -1.29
